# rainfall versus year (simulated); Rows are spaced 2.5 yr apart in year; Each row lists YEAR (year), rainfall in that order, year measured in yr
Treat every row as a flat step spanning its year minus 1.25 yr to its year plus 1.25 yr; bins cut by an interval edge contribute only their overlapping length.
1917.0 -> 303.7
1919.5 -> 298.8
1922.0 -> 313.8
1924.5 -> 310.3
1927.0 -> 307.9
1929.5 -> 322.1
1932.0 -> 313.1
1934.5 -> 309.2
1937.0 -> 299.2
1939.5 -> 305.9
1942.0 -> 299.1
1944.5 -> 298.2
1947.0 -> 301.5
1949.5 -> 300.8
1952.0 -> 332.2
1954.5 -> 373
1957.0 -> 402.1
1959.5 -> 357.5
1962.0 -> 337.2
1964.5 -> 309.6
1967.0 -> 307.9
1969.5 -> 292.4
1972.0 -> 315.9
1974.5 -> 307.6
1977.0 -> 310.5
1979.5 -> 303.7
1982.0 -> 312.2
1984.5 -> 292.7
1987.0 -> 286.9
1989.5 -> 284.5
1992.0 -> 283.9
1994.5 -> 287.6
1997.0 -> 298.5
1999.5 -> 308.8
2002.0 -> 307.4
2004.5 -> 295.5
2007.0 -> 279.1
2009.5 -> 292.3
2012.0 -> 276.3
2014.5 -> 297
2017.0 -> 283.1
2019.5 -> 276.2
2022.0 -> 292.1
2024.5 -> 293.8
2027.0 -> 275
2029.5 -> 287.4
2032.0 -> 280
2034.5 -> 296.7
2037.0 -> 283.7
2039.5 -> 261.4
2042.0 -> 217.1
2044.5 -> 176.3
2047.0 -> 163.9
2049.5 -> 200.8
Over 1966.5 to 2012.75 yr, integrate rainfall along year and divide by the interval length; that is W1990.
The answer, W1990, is 297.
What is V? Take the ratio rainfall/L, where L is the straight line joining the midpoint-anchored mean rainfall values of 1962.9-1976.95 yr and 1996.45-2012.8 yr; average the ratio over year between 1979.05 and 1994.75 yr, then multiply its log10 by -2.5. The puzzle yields 0.03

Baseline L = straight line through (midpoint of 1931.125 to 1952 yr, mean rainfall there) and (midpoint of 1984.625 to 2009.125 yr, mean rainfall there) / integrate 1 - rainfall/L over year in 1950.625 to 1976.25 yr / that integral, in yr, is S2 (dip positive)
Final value -2.8 yr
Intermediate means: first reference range 305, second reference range 292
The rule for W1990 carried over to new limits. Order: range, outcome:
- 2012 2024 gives 286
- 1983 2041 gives 288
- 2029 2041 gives 280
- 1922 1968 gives 321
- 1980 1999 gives 293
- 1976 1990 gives 299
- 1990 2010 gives 294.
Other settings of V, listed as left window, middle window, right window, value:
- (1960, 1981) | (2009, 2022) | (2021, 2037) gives 0.03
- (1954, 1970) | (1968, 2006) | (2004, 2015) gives 0.05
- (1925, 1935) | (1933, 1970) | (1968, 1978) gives -0.04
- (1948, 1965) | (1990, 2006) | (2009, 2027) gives 0.03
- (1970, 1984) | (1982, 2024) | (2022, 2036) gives 0.02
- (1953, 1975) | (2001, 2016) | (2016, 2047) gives -0.01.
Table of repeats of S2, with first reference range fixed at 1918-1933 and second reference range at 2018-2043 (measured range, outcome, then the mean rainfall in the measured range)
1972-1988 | -0.6 yr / 304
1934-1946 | 0.2 yr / 302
